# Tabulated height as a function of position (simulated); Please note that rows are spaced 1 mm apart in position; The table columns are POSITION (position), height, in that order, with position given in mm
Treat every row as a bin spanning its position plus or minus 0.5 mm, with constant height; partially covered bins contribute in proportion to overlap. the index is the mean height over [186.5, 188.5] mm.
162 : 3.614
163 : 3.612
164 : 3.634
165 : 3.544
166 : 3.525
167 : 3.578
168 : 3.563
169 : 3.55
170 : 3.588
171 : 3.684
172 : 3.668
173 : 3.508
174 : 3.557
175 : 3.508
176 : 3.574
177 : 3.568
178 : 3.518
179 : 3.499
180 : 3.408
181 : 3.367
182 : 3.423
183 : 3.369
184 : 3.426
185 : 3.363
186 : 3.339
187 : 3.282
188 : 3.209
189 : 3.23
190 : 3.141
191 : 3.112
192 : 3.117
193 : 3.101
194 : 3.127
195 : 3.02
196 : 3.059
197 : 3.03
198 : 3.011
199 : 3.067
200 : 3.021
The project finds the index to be 3.25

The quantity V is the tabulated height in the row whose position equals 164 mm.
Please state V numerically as 3.634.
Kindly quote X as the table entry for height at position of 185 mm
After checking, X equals 3.363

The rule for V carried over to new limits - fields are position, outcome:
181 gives 3.367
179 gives 3.499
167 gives 3.578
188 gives 3.209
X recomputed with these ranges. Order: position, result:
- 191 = 3.112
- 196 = 3.059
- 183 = 3.369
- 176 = 3.574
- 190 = 3.141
